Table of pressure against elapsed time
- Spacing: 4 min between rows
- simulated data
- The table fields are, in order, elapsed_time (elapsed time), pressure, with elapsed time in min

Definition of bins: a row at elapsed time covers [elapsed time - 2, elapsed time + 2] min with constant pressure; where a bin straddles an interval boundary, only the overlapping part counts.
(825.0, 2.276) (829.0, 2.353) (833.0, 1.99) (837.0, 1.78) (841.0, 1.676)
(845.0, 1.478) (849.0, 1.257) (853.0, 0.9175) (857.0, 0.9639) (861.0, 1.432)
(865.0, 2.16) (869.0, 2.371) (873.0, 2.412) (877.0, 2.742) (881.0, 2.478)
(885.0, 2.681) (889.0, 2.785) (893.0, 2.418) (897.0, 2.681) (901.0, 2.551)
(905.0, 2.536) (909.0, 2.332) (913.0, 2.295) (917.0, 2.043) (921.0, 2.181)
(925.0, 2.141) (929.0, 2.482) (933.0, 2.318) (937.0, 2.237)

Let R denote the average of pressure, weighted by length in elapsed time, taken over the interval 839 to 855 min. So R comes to 1.33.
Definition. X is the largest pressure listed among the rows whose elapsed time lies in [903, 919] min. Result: 2.536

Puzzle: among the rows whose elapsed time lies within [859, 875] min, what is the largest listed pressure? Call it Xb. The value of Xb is 2.412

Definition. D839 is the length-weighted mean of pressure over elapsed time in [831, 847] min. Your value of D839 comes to 1.73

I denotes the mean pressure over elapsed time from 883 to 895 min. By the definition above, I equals 2.63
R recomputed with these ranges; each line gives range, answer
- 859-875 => 2.09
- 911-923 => 2.17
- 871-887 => 2.58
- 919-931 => 2.27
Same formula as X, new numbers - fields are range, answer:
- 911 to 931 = 2.482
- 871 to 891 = 2.785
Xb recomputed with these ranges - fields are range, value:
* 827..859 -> 2.353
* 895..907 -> 2.681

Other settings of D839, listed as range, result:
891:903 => 2.55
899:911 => 2.47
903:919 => 2.3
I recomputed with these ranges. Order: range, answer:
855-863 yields 1.2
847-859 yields 1.05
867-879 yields 2.51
